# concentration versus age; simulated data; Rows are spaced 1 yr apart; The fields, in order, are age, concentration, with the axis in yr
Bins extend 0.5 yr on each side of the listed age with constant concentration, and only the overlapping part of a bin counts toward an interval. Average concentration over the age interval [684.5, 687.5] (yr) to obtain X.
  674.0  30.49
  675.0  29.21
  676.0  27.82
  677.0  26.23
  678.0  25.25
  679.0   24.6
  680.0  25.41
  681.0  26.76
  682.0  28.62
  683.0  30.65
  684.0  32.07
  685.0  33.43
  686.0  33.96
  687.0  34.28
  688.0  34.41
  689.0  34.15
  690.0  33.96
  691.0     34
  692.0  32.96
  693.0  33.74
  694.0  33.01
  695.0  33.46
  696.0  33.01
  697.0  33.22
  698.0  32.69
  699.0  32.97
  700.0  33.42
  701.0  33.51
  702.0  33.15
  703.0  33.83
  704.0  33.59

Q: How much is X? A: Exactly 33.9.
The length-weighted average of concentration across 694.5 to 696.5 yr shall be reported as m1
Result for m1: 33.2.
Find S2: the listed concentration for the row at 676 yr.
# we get 27.82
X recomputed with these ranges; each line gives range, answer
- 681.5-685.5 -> 31.2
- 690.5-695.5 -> 33.4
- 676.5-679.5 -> 25.4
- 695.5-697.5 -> 33.1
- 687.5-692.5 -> 33.9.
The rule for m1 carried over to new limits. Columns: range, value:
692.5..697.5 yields 33.3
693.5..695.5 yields 33.2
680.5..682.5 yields 27.7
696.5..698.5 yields 33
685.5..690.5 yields 34.2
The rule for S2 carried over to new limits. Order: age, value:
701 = 33.51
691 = 34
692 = 32.96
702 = 33.15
